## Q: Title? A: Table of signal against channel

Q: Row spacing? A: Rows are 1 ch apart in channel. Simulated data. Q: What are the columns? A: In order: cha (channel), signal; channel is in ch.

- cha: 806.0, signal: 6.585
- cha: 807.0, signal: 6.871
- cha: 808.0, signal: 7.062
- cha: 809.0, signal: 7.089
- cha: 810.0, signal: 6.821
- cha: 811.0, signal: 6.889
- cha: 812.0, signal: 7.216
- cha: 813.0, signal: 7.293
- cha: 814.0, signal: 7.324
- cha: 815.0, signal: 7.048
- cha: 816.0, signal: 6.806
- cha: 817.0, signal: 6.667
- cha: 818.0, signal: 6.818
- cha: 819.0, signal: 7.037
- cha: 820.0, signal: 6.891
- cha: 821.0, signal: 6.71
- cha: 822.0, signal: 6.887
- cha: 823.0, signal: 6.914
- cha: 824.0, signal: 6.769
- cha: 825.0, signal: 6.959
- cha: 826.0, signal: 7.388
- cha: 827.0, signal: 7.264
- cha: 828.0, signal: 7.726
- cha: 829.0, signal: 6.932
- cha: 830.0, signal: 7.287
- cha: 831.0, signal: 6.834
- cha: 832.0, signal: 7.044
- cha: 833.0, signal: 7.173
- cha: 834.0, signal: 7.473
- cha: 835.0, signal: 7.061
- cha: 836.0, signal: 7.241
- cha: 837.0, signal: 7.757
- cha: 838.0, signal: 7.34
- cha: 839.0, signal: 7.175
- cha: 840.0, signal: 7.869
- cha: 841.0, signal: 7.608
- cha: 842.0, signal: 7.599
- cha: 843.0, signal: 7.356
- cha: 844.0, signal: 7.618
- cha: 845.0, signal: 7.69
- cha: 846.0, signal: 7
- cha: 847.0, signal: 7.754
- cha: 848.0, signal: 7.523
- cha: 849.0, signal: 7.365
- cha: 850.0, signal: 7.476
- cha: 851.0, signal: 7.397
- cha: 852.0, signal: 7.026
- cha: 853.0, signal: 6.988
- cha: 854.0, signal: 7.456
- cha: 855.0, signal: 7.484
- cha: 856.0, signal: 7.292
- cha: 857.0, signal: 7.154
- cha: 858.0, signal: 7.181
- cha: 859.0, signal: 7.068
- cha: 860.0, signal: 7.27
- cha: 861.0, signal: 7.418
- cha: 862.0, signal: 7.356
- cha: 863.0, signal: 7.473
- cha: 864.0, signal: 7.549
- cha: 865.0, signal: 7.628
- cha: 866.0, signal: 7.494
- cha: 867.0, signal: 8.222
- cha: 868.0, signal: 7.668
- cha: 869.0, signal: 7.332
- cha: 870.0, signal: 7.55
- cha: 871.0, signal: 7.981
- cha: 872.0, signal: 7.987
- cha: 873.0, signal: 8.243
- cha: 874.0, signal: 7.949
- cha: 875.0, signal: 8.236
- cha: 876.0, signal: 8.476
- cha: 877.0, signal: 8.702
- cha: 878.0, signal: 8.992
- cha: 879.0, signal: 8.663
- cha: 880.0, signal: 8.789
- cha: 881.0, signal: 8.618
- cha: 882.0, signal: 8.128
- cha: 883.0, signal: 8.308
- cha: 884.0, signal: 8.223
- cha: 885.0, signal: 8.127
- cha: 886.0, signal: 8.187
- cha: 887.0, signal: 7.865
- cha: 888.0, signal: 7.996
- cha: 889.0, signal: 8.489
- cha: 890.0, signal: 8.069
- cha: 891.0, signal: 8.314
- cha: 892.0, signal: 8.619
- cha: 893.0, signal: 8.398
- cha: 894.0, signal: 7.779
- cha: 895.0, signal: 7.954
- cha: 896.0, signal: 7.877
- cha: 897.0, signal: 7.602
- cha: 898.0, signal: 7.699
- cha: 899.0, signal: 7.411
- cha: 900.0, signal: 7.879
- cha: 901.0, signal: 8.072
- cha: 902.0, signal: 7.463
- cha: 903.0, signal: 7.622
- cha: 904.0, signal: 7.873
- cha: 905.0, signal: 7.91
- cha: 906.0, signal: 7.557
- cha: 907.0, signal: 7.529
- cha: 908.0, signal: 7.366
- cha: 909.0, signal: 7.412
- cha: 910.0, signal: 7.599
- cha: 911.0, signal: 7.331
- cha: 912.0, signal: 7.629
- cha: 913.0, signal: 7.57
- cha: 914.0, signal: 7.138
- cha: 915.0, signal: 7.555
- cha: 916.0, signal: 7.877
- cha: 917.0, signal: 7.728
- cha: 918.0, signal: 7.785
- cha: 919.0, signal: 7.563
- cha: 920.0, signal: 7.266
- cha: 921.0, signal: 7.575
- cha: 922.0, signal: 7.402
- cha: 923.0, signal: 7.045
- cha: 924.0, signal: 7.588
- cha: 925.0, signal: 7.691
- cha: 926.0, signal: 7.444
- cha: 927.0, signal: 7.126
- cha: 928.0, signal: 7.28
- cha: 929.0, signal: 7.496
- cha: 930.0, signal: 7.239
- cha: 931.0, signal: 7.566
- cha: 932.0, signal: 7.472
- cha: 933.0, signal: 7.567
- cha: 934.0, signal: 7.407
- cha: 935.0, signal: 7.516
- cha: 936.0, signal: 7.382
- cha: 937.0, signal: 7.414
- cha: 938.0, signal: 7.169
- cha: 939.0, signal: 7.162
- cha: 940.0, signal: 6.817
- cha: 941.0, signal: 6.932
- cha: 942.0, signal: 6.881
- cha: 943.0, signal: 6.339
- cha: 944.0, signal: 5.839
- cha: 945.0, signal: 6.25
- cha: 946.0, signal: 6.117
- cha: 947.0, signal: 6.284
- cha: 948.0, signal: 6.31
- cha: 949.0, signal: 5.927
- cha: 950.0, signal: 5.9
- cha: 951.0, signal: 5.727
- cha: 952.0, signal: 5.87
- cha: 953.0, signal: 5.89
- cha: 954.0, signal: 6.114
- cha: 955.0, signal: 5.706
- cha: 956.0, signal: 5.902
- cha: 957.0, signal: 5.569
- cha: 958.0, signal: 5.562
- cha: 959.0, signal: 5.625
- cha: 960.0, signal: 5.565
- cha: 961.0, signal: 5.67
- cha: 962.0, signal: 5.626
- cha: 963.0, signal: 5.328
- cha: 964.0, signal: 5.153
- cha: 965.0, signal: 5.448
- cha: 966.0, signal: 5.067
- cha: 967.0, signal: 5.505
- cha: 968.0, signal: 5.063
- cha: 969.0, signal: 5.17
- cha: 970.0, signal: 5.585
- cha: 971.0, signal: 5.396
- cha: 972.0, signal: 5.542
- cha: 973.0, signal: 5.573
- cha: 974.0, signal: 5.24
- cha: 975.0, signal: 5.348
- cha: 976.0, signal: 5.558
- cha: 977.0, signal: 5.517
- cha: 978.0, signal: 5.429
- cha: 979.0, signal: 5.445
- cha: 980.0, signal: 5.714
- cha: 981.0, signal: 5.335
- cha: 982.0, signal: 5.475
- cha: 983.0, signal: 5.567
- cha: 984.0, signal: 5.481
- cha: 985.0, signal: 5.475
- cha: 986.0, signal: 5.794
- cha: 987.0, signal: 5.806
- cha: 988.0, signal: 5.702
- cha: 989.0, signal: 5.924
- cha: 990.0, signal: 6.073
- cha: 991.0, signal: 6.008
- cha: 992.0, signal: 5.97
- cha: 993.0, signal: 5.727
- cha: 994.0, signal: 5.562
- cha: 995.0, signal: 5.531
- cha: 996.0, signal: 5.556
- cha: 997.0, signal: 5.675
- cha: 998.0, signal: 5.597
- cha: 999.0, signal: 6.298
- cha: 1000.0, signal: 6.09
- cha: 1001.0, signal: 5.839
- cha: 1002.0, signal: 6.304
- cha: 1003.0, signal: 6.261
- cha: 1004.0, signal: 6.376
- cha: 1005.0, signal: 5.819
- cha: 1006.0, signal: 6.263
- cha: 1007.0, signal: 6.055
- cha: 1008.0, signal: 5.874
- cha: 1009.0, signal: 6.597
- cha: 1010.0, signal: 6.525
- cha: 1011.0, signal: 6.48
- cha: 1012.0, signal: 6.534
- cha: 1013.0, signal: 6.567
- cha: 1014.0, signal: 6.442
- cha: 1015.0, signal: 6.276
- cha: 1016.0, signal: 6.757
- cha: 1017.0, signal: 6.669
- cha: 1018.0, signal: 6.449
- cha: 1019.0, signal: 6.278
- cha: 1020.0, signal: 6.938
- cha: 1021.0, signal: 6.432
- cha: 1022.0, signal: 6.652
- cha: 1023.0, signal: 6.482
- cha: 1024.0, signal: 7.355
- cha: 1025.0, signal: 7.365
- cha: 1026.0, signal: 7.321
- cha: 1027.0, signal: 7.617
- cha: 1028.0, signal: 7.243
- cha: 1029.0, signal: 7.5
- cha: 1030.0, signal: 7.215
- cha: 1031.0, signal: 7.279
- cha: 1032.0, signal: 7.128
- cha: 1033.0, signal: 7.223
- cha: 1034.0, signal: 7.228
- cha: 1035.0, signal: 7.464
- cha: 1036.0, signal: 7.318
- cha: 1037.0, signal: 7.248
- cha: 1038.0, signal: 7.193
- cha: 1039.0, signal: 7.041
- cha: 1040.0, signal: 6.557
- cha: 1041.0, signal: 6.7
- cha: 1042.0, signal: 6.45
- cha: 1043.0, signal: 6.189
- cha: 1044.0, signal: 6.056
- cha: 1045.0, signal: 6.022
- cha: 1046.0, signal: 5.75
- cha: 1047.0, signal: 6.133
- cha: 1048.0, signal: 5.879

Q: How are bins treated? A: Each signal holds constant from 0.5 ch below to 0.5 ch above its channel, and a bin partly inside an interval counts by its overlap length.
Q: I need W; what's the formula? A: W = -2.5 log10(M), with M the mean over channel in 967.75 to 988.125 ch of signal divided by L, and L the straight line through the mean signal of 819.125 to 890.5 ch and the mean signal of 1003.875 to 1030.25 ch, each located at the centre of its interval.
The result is 0.25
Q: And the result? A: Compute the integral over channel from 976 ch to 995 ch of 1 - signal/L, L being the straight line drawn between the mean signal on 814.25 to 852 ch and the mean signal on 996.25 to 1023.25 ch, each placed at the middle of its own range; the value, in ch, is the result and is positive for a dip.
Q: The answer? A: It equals 2.3 ch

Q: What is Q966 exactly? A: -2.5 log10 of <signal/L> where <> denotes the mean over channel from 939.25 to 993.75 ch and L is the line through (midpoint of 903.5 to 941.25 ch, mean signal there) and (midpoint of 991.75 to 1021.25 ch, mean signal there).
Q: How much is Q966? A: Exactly 0.18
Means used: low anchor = 7.45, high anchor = 6.19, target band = 5.74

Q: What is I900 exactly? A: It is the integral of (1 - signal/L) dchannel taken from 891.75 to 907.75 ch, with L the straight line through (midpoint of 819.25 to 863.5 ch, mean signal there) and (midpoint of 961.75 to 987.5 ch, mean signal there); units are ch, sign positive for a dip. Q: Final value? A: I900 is -3.3 ch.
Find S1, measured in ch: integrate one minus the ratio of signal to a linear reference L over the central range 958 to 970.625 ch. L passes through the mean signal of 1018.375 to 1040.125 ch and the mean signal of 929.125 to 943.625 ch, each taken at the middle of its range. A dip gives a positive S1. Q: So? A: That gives 3.1 ch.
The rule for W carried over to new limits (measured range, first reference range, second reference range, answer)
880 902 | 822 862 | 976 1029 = -0.16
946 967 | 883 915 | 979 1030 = 0.21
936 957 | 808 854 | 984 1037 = 0.06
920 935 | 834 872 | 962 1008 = -0.15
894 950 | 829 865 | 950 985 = -0.18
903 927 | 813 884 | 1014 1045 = -0.04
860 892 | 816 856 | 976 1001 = -0.18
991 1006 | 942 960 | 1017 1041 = 0.12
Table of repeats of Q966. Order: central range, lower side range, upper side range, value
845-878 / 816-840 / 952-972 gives -0.136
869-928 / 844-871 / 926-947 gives -0.092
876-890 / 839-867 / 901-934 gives -0.126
